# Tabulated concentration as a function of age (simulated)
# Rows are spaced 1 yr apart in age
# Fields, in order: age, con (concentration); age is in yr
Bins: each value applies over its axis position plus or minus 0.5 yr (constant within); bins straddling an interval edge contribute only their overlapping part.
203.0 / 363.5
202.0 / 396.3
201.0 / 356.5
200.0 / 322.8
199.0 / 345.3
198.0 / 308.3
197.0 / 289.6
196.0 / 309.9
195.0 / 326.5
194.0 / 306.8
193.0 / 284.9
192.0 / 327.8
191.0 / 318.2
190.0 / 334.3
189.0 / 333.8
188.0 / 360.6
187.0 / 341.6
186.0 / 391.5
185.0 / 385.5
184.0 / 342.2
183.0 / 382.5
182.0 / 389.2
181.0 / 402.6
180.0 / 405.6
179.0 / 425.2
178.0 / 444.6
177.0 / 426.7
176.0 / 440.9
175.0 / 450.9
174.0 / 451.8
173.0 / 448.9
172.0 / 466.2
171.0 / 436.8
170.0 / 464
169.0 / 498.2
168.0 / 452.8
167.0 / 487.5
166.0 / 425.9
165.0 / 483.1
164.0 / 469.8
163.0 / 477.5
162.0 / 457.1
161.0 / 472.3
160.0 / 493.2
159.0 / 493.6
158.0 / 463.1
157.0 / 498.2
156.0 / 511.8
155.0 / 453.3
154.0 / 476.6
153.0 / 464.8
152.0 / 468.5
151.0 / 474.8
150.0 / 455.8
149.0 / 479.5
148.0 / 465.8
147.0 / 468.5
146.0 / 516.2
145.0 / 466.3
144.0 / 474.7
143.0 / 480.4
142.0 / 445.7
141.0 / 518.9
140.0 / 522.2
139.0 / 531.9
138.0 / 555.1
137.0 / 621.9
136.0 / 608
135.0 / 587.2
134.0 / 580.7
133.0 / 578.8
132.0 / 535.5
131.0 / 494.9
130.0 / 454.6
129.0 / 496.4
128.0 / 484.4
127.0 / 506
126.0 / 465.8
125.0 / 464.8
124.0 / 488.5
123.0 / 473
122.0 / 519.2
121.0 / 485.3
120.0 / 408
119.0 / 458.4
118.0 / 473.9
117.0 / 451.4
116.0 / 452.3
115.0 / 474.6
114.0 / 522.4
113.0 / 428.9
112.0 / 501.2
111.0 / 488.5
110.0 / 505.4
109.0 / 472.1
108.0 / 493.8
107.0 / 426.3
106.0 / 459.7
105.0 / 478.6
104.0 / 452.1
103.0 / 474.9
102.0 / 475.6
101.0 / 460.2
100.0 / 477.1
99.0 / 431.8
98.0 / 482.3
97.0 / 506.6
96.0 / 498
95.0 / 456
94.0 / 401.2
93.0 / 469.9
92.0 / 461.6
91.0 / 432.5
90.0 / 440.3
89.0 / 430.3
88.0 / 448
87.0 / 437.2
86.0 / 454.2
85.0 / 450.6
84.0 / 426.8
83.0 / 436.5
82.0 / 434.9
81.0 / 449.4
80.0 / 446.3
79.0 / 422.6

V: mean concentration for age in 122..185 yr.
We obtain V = 477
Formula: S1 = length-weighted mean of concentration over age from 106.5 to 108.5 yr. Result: 460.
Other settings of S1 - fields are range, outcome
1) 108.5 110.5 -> 489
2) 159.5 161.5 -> 483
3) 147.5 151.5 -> 469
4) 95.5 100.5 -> 479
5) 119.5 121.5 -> 447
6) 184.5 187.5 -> 373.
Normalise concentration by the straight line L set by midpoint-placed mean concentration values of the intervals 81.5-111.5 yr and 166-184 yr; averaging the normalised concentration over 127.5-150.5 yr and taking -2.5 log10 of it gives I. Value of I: -0.15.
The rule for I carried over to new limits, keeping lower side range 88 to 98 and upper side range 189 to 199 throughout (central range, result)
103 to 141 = -0.20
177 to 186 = -0.20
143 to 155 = -0.24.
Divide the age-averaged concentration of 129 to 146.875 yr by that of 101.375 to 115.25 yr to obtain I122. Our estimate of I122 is 1.11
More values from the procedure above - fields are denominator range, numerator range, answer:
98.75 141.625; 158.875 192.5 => 0.85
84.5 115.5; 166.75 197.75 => 0.84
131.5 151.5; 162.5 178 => 0.88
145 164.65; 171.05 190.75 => 0.84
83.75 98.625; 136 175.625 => 1.06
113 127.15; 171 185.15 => 0.89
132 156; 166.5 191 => 0.81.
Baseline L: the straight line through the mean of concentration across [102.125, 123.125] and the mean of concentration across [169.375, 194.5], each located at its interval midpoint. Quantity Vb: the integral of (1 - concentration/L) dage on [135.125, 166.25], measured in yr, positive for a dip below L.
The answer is -4.7 yr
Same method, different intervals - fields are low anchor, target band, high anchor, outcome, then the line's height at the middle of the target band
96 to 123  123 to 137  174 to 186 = -2.1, 454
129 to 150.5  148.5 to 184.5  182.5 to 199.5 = -2.9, 421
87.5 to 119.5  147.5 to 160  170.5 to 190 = -1.5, 426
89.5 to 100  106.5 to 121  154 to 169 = -0.2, 464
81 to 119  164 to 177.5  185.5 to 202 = -3.5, 363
